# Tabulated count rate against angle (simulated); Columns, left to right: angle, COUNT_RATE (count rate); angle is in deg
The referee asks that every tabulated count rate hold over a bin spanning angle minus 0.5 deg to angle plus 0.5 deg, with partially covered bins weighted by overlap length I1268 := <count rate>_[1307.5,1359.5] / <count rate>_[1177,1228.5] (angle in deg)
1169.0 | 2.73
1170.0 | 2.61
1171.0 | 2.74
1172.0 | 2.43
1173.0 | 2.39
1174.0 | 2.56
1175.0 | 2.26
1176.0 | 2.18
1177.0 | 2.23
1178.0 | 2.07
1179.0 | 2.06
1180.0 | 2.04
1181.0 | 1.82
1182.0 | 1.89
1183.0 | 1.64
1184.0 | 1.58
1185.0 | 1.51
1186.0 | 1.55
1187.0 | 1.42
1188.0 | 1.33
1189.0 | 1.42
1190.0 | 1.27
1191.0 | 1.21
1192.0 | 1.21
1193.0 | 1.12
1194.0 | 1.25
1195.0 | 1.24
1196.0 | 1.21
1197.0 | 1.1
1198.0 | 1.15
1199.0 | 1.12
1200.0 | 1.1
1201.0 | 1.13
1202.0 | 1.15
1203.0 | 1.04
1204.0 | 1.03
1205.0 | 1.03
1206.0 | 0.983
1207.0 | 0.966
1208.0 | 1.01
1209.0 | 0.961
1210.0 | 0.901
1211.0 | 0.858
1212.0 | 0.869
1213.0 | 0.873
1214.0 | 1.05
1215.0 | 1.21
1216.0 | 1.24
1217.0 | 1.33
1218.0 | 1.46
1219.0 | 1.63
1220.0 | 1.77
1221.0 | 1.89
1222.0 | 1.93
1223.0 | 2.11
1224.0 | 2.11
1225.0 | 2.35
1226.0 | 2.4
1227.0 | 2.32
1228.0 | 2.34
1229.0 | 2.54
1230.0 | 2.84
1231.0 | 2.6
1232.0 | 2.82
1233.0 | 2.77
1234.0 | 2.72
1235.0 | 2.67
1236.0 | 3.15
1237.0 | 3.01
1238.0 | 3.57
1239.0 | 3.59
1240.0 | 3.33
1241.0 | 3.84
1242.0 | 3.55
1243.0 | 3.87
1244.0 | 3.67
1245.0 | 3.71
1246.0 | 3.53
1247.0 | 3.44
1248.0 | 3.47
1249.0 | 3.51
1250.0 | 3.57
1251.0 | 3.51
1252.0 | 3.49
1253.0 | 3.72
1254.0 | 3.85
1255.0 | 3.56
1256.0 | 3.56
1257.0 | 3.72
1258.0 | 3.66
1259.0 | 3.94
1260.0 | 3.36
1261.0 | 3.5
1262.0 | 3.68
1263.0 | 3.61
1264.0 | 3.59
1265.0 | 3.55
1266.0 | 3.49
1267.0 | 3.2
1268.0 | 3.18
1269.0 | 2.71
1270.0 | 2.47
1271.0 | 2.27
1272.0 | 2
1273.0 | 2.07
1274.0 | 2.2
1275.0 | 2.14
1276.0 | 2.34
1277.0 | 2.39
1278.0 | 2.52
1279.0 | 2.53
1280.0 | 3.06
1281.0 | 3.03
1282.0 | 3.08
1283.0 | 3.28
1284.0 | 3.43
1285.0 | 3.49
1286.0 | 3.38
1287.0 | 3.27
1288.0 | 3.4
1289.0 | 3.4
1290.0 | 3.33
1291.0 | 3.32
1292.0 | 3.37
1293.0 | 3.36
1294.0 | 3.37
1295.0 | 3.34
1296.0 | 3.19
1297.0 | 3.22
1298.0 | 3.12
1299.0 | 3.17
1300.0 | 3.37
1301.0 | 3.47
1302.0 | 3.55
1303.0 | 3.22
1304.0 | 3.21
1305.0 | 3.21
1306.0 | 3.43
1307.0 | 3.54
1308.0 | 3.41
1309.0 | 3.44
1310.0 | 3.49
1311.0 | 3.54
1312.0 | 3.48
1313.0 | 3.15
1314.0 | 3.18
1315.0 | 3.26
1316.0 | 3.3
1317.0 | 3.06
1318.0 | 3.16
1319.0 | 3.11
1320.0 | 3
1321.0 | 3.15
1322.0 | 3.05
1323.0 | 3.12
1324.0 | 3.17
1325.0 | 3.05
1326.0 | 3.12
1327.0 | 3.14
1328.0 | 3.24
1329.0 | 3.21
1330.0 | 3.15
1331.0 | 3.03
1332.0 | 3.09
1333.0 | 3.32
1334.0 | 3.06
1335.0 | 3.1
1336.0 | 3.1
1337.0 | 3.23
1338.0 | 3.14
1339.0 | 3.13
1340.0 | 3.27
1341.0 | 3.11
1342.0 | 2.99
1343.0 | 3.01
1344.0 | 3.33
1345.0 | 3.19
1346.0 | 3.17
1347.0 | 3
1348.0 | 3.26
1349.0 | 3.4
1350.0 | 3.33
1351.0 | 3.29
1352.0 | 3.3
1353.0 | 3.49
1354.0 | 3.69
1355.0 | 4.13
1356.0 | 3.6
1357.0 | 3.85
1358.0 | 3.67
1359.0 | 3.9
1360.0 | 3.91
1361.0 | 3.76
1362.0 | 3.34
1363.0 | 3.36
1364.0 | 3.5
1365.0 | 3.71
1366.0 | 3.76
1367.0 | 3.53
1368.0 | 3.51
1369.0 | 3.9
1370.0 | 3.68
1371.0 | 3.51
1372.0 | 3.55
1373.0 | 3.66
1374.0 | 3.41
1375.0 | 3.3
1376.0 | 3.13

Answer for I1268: 2.3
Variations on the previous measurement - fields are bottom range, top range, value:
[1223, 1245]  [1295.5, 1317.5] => 1.12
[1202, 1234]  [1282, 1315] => 2.01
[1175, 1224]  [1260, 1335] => 2.25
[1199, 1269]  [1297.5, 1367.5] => 1.30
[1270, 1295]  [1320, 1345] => 1.07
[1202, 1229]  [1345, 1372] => 2.43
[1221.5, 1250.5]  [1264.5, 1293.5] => 0.98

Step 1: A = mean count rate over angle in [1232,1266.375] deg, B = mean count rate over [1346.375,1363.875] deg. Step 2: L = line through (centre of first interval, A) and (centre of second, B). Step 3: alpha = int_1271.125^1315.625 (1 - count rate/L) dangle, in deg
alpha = 4.9 deg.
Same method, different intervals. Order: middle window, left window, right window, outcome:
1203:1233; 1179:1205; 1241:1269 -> 8.94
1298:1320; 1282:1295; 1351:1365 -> 0.83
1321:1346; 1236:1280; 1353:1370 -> 2.99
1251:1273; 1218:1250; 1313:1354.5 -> -2.72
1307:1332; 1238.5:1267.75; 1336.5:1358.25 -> 1.47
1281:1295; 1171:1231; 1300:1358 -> -3.08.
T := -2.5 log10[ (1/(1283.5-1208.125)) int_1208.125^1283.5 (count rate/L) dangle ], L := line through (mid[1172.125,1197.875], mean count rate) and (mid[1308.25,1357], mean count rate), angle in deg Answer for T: -0.17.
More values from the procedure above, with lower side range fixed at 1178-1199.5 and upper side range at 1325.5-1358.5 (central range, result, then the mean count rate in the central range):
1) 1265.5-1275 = -0.078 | 2.6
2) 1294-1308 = -0.188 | 3.32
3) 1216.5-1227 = -0.040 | 1.92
